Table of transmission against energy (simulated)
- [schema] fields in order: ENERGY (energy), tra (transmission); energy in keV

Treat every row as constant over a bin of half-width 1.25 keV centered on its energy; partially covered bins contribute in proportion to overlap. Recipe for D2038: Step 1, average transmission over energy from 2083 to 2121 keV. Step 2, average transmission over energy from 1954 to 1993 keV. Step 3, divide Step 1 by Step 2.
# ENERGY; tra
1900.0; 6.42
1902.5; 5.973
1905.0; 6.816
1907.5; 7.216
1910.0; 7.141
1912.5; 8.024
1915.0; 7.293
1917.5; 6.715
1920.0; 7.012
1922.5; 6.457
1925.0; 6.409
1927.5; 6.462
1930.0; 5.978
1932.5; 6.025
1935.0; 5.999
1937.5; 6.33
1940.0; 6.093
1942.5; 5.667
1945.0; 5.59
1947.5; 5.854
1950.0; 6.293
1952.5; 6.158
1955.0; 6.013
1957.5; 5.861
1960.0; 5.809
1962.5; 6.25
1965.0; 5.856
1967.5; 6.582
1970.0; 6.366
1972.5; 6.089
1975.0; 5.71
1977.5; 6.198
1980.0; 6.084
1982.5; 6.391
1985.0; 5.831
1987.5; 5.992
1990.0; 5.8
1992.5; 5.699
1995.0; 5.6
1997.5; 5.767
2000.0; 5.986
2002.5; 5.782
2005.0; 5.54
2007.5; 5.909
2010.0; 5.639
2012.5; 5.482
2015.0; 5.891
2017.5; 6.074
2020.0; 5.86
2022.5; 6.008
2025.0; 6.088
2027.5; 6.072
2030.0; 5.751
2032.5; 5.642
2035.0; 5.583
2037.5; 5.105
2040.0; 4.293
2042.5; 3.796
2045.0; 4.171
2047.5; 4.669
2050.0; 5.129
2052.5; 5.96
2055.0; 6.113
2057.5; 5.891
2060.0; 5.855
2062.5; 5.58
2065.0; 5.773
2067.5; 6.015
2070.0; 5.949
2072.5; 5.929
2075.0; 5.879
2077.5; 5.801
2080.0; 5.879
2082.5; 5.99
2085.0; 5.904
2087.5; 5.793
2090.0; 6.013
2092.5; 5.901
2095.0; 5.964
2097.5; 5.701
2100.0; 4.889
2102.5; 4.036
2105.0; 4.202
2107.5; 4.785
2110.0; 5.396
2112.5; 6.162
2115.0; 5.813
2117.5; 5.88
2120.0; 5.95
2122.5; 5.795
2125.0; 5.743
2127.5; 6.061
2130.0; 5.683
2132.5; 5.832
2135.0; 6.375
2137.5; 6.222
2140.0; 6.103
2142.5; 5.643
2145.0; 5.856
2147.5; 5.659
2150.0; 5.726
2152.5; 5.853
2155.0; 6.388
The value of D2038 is 0.91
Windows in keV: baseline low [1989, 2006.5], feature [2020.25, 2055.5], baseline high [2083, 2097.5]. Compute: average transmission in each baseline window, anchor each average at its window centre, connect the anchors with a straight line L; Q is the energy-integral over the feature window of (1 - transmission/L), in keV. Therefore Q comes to 3.0 keV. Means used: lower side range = 5.74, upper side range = 5.9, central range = 5.31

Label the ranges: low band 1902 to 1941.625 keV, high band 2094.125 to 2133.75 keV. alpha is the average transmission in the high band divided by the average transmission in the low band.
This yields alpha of 0.8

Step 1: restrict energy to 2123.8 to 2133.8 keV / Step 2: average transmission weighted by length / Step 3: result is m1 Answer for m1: 5.83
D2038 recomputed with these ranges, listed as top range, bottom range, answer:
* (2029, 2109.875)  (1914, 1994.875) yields 0.88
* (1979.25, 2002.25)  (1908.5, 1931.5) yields 0.86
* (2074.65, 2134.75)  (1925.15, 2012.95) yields 0.94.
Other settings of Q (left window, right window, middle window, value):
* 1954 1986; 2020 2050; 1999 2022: -1.1 keV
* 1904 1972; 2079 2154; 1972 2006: 1.6 keV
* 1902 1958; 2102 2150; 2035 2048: 3.2 keV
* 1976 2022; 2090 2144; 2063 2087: -0.7 keV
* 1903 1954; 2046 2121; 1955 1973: 0.5 keV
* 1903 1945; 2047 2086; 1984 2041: 3.4 keV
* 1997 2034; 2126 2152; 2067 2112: 2.5 keV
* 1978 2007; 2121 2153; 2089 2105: 1.6 keV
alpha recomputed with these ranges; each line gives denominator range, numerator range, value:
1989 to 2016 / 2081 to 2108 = 0.94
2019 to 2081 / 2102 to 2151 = 1.02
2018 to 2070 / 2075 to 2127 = 1.02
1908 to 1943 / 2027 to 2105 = 0.83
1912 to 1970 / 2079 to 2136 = 0.90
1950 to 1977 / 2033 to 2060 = 0.84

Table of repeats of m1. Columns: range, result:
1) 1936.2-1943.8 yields 6.03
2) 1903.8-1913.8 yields 7.3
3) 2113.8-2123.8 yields 5.86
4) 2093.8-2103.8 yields 5.14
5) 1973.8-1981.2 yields 6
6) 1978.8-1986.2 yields 6.1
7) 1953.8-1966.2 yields 5.96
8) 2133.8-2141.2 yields 6.23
